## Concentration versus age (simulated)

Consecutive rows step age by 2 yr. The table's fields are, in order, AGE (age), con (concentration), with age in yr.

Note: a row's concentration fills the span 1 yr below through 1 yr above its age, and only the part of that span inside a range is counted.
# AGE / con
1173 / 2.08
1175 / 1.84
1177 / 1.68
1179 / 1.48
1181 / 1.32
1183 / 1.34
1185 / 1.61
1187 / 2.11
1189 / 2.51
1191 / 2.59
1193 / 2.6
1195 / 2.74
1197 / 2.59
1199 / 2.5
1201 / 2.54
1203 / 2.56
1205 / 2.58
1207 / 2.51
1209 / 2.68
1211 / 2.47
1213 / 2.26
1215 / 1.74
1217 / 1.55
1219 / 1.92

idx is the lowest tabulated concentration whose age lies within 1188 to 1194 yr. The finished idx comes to 2.51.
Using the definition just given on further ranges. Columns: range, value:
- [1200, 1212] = 2.47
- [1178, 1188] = 1.32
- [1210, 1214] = 2.26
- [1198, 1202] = 2.5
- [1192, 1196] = 2.6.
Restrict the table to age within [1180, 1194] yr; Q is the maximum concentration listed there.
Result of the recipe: 2.6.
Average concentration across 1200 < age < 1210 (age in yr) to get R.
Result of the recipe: 2.57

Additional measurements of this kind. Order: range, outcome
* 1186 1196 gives 2.51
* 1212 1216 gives 2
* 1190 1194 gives 2.59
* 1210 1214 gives 2.37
